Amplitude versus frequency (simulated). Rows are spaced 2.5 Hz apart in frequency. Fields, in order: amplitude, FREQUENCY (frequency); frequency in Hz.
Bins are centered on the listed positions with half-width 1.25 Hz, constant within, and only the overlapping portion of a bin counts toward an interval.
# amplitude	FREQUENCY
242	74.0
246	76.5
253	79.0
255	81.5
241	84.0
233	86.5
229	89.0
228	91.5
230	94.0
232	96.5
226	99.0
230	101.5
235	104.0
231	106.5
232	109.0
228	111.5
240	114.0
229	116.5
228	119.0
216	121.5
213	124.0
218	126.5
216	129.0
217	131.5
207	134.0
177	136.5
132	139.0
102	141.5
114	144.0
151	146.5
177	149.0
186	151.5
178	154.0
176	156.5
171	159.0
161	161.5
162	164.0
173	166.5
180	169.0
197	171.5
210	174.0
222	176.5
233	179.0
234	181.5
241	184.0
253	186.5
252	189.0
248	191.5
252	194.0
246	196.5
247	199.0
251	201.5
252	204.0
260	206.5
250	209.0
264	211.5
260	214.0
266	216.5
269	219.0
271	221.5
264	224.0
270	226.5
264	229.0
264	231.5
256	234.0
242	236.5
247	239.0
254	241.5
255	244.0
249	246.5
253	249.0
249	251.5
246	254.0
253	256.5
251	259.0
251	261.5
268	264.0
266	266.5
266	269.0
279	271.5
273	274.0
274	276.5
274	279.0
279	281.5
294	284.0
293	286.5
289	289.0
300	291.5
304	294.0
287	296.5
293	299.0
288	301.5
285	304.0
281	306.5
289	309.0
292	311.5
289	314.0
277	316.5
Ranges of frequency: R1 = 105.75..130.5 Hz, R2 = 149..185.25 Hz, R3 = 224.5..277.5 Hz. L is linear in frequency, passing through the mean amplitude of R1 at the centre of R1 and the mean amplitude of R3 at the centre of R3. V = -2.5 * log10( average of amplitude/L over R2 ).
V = 0.22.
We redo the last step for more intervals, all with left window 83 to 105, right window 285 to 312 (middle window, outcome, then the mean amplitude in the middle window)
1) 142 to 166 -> 0.46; 162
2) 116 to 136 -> 0.12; 216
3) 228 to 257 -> 0.09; 253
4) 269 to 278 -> 0.04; 274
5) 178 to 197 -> 0.06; 245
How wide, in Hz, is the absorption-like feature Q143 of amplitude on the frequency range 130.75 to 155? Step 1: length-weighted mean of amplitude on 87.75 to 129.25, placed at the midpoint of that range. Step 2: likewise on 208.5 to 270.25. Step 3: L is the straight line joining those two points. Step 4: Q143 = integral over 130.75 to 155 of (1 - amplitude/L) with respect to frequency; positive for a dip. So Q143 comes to 7.5 Hz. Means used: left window 227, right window 258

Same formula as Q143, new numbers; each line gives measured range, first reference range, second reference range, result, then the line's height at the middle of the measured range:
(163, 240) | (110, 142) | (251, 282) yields -1.8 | 236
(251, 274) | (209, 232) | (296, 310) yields 1.4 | 276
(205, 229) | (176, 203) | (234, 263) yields -1.6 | 247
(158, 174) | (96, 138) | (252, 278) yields 4.0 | 235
